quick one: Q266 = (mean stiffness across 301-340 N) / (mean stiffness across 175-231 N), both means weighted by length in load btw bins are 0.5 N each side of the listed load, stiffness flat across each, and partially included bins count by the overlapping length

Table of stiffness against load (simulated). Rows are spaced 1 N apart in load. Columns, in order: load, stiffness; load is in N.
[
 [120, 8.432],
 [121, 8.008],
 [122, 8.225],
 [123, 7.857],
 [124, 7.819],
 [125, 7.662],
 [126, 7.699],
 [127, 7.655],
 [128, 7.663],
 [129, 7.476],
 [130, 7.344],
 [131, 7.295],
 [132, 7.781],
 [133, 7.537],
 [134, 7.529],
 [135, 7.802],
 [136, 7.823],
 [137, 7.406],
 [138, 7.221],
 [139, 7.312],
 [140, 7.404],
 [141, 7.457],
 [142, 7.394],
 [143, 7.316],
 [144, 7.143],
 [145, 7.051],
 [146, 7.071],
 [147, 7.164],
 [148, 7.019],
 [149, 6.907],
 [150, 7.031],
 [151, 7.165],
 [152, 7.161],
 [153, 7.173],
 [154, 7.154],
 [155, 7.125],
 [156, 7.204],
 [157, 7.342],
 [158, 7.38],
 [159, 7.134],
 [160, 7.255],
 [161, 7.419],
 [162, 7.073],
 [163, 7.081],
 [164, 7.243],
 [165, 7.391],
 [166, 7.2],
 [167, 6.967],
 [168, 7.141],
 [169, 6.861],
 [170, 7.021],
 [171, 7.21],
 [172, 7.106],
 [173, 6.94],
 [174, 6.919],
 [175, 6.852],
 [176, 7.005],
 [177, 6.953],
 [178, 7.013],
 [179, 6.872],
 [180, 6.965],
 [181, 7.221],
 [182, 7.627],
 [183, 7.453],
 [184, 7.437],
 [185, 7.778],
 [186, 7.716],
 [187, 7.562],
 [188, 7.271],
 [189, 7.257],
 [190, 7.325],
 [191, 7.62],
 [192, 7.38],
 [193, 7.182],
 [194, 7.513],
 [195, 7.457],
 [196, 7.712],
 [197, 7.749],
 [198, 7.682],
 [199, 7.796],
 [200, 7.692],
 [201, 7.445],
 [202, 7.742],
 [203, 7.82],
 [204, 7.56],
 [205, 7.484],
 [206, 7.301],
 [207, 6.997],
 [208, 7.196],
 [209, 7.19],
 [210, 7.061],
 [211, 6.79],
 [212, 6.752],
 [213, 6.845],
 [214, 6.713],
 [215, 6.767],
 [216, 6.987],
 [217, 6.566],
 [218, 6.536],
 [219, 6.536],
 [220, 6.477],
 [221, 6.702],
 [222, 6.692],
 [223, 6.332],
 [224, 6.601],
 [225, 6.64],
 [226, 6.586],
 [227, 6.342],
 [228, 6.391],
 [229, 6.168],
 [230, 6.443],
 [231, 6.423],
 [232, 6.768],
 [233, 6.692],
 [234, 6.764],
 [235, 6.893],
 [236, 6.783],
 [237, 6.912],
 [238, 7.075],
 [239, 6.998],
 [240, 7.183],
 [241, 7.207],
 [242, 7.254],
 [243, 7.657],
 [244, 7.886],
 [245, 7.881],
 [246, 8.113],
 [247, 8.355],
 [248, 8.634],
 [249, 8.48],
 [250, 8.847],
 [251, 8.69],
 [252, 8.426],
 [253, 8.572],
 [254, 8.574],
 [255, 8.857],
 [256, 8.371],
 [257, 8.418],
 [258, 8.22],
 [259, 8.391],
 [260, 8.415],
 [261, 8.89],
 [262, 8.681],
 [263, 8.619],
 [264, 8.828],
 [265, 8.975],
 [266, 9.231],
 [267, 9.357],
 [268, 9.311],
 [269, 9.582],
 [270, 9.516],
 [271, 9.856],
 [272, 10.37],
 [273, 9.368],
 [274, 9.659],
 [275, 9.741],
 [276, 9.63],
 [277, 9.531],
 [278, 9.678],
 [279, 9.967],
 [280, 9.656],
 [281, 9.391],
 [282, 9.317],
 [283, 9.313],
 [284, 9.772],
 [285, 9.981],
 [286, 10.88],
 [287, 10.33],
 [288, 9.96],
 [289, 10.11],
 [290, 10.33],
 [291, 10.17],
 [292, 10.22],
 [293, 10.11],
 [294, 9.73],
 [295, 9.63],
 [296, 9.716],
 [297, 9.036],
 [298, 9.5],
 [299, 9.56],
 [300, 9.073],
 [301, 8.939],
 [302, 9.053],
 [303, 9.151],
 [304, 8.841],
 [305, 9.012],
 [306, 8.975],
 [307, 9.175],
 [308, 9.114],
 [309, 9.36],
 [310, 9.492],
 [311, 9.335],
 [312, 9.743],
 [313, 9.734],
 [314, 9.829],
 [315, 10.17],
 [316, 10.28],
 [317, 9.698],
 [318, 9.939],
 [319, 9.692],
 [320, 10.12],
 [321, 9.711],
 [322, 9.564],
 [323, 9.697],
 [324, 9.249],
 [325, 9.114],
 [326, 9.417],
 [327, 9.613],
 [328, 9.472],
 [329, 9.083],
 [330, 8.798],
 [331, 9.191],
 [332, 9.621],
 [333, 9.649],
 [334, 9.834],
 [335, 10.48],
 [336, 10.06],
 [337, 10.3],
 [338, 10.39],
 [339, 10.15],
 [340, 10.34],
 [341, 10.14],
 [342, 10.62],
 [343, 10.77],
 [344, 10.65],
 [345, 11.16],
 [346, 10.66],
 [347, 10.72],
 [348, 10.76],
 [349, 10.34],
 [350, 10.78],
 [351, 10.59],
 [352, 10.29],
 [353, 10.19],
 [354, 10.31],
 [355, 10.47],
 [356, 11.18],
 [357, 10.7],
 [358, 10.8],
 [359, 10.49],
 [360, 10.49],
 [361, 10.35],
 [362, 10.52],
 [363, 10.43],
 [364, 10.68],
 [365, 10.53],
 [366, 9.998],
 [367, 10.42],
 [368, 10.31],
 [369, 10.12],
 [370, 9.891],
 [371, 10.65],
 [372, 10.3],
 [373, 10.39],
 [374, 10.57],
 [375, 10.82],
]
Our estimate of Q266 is 1.35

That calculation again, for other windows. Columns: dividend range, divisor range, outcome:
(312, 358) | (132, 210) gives 1.38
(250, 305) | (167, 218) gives 1.29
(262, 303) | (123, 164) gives 1.31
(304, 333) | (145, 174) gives 1.33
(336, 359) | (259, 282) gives 1.13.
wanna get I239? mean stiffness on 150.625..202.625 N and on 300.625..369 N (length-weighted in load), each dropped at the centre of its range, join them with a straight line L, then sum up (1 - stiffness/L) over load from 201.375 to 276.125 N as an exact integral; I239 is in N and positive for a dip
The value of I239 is 5.6 N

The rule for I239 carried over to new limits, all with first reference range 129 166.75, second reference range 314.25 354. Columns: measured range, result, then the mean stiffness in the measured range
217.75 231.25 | 3.1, 6.49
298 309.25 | 0.5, 9.13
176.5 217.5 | 3.6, 7.3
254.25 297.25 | -1.3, 9.47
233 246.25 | 2.2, 7.24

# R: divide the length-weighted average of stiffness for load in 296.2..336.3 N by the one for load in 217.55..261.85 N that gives 1.27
